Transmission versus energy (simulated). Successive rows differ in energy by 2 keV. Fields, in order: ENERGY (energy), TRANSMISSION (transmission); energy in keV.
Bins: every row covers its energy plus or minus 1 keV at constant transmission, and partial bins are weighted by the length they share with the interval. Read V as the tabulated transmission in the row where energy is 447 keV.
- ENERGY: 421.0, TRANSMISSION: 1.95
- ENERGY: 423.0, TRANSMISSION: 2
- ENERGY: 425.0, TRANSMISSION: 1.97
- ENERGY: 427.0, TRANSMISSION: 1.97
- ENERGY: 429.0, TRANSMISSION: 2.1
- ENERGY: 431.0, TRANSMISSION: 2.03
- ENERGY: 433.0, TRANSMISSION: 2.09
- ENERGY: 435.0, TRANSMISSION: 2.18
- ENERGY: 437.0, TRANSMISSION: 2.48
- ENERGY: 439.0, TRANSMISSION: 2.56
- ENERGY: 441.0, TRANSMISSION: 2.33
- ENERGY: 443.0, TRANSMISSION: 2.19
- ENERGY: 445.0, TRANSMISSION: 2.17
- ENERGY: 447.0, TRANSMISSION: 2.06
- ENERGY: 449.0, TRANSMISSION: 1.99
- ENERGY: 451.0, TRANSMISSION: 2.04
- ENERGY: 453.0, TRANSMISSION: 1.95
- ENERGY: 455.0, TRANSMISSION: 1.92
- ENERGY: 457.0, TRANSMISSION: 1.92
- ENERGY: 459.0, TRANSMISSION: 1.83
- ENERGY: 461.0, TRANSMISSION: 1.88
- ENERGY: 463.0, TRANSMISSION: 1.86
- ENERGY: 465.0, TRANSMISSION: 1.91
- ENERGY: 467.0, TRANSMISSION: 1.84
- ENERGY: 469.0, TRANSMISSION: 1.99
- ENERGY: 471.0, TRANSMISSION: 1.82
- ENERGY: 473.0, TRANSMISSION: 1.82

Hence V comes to 2.06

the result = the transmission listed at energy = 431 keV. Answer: 2.03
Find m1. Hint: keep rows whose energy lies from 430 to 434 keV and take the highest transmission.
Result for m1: 2.09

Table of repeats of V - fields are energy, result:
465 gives 1.91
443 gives 2.19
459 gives 1.83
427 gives 1.97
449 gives 1.99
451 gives 2.04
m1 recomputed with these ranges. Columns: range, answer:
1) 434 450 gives 2.56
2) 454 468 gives 1.92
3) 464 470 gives 1.99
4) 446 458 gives 2.06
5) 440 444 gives 2.33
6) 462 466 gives 1.91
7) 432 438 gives 2.48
